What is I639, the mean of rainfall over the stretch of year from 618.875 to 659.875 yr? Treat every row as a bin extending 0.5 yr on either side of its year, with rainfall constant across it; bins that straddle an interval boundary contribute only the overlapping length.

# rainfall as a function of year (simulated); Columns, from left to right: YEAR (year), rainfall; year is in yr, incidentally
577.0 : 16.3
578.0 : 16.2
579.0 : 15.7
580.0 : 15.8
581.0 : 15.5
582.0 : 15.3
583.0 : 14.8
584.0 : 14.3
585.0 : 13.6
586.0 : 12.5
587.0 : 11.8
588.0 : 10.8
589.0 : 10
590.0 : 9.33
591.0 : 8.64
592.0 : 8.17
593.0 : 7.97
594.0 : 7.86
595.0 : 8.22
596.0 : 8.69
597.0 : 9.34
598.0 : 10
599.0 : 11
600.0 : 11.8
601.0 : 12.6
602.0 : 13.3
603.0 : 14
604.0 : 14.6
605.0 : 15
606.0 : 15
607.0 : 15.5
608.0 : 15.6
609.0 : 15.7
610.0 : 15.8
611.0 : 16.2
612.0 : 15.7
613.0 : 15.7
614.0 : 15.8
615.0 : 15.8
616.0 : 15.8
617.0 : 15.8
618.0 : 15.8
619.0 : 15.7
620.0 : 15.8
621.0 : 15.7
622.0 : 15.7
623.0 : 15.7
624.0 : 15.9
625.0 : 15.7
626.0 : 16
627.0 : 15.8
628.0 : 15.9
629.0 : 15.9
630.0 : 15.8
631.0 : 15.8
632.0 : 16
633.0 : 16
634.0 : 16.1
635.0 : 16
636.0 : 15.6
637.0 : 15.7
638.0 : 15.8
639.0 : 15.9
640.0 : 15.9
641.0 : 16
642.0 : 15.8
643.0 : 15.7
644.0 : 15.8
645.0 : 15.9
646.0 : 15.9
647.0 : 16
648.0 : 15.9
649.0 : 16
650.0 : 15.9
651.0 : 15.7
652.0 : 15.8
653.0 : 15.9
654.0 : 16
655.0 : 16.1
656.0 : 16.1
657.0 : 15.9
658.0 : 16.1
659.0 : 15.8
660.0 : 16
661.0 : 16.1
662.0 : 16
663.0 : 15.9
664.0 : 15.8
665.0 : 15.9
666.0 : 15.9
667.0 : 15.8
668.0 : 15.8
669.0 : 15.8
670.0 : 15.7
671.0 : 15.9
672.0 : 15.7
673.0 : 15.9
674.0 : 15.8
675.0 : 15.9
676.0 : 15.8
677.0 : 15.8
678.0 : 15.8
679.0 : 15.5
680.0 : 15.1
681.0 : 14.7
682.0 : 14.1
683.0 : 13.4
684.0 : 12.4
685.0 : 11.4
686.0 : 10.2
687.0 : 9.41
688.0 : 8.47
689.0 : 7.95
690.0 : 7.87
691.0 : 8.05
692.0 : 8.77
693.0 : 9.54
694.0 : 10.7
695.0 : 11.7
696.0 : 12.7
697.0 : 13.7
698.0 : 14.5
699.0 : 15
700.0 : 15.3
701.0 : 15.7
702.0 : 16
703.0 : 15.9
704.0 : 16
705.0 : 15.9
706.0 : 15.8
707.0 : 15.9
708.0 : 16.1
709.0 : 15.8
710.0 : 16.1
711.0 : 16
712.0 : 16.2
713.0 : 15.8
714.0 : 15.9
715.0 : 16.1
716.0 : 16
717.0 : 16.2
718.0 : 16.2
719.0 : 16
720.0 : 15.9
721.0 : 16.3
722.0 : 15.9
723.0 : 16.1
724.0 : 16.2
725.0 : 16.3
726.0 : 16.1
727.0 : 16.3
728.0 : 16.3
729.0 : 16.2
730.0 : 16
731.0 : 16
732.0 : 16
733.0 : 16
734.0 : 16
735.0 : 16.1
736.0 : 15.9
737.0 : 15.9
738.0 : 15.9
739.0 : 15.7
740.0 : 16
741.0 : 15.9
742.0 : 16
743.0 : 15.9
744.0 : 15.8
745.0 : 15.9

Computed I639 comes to 15.9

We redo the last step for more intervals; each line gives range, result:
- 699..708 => 15.8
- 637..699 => 14.5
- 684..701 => 11.1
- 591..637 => 14.2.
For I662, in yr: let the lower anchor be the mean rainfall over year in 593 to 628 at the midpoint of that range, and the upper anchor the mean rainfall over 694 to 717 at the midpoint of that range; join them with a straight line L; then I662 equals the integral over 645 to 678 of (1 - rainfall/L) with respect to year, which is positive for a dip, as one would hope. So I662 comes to -2.6 yr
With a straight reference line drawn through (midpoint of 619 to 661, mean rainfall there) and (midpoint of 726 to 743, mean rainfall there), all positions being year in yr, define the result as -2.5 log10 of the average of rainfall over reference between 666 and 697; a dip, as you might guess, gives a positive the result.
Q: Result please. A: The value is 0.21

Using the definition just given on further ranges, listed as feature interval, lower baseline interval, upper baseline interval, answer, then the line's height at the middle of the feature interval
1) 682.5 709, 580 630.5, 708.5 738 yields 0.219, 15.5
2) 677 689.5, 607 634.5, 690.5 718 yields 0.187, 14.9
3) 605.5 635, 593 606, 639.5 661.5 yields -0.195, 13.2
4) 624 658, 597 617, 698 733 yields -0.072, 14.9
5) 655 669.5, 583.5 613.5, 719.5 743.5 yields -0.133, 14.1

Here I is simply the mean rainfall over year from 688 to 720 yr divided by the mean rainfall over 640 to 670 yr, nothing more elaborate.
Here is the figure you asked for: 0.89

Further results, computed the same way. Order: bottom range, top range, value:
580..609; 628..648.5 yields 1.31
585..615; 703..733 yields 1.30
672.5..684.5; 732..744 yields 1.06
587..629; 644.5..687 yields 1.14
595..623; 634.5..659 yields 1.11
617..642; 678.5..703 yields 0.77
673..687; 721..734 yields 1.14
